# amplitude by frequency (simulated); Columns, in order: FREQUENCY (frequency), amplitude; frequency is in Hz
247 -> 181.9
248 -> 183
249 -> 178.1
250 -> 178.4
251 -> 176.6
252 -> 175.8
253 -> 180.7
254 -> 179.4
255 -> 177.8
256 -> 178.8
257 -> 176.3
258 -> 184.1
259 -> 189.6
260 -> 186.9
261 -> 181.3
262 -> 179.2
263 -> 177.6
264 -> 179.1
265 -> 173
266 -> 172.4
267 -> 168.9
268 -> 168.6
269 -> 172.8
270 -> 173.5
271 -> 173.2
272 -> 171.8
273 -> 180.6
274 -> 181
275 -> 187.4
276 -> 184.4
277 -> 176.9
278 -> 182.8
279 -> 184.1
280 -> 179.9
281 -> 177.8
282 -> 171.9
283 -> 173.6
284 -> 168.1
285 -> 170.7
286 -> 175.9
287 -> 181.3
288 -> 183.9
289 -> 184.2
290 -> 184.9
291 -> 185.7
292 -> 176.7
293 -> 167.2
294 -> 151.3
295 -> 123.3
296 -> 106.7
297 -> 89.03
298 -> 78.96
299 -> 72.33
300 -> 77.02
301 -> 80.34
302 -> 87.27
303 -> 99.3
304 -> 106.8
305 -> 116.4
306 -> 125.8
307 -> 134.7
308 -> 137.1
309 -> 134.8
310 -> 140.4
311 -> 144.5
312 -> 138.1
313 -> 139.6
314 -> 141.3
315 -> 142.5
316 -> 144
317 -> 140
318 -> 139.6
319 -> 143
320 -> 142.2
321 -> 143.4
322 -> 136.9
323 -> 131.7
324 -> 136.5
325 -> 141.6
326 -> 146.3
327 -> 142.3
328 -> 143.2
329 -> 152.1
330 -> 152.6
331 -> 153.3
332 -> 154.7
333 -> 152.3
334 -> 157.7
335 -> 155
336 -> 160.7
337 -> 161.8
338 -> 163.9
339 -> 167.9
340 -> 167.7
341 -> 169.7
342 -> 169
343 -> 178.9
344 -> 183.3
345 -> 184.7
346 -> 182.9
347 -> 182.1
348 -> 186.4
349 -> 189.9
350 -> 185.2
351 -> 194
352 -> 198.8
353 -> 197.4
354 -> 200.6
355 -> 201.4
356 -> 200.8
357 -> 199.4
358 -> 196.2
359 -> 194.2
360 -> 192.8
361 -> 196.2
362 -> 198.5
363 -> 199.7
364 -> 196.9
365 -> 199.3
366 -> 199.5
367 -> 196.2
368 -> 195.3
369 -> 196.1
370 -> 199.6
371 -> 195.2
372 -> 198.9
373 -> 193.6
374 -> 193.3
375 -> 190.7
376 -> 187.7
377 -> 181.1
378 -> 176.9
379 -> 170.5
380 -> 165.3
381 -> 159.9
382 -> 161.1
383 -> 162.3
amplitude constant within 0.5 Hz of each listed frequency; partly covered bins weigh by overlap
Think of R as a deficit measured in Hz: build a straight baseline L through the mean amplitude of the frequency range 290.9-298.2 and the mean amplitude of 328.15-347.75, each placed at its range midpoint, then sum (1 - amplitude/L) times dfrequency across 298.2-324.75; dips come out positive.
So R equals 3.9 Hz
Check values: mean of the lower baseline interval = 134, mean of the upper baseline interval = 166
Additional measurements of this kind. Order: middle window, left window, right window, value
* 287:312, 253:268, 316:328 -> 4.03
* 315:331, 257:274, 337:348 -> 2.99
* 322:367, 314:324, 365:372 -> -1.35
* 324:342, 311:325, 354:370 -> 0.51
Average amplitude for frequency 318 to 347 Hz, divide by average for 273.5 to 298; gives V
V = 0.9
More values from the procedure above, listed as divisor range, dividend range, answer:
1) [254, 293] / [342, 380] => 1.08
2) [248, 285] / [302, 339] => 0.79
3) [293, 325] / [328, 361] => 1.43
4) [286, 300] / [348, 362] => 1.36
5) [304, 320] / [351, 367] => 1.45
